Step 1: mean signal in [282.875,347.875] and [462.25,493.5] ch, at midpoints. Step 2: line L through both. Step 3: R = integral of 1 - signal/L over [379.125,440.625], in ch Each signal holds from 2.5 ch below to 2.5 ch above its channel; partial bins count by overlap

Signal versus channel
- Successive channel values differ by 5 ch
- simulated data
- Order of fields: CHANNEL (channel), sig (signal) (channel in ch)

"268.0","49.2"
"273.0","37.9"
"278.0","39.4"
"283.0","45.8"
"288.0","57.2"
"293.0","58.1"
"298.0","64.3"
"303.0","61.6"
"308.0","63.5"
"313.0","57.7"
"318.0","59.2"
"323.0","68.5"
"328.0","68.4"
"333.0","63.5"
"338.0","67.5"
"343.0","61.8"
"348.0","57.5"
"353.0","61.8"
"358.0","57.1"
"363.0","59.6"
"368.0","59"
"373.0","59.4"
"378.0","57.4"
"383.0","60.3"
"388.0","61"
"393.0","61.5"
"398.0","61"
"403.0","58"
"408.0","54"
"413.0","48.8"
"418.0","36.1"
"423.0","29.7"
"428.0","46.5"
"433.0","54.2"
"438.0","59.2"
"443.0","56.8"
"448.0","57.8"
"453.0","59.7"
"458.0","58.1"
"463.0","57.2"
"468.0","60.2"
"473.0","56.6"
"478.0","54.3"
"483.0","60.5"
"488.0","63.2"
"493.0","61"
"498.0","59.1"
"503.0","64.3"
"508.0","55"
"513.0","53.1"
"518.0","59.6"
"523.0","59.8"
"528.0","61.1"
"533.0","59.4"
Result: 7.7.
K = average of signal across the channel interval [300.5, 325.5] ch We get 62.1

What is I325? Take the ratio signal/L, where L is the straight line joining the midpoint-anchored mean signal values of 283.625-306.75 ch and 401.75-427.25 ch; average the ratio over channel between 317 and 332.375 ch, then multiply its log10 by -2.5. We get -0.18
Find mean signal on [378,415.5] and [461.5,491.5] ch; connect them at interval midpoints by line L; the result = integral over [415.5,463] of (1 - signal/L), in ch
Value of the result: 5.8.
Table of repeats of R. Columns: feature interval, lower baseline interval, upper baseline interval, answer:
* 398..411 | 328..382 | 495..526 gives 0.74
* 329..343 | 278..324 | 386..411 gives -1.62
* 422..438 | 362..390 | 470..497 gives 3.25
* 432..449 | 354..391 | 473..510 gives 0.63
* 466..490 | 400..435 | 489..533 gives -1.72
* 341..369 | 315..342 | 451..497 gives 1.98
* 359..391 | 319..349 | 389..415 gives 0.36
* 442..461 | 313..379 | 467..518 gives 0.43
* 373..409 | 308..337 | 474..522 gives 1.47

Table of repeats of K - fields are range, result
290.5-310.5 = 61.9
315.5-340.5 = 65.4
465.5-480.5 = 57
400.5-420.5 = 49.2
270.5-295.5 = 47.7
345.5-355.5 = 59.6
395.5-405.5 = 59.5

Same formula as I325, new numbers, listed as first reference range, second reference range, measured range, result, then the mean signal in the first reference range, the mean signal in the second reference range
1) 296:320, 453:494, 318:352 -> -0.055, 61.2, 58.9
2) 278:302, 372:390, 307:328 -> -0.120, 54.9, 59.5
